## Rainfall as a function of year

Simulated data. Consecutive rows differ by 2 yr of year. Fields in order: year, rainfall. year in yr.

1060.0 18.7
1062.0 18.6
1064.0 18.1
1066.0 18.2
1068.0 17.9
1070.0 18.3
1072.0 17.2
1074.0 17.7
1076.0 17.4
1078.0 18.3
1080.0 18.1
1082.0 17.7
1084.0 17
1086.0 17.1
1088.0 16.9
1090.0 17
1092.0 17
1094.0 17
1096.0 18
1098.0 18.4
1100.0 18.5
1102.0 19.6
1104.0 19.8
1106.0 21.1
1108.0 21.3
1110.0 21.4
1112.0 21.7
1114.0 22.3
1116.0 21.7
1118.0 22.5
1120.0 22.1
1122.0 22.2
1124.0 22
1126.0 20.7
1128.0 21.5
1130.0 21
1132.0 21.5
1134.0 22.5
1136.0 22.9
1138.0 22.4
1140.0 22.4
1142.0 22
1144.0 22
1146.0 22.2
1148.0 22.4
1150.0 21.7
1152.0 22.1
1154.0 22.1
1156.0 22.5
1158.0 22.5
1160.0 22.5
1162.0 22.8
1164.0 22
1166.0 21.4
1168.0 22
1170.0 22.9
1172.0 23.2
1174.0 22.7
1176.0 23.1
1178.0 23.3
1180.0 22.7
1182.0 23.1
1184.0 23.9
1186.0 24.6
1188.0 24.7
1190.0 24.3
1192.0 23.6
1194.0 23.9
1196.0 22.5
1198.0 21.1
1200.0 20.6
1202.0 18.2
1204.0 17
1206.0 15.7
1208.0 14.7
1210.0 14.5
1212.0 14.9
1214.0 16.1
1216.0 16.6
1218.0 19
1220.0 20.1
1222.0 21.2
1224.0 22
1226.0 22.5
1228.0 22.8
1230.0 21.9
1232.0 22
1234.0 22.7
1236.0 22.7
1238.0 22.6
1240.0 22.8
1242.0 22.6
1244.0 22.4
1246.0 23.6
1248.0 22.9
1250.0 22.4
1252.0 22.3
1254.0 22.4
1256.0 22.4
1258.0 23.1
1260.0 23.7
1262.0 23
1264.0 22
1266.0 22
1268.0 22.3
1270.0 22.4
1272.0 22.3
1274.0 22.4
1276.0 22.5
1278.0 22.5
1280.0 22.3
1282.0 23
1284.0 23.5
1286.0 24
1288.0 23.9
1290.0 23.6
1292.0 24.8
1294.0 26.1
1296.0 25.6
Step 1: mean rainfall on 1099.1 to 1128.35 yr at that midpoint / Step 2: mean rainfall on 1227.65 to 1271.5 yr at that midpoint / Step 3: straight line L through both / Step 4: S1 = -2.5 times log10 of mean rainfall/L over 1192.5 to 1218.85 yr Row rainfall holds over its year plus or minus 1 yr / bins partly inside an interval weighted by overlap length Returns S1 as 0.21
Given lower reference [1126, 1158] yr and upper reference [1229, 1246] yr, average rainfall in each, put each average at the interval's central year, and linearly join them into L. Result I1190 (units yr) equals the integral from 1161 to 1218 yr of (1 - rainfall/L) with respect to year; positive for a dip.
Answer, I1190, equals 3.5 yr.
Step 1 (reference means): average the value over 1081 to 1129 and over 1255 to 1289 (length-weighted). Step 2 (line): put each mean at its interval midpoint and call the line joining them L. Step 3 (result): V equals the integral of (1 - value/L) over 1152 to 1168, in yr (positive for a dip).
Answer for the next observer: -1.1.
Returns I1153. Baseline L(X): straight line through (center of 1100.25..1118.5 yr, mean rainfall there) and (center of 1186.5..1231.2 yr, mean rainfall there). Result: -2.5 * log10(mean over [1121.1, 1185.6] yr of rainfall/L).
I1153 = -0.09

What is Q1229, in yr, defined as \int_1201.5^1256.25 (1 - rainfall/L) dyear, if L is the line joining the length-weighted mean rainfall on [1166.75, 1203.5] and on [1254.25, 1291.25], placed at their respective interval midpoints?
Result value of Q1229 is 5.74 yr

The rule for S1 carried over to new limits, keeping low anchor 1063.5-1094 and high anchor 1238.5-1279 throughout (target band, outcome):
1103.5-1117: -0.16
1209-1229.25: 0.13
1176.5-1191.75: -0.16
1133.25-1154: -0.15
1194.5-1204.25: 0.03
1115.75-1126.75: -0.17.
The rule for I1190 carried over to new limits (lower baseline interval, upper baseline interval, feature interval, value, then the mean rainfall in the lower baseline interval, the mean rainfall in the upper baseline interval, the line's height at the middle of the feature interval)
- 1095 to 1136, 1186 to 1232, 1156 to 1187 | -3.6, 21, 20.1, 20.4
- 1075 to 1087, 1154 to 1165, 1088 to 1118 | -1.0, 17.6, 22.4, 19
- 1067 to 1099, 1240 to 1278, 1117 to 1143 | -4.2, 17.6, 22.6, 18.9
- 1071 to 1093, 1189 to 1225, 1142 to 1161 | -3.9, 17.4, 19.2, 18.4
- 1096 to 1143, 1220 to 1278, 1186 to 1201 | -0.8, 21.3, 22.5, 22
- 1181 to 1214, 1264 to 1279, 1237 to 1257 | -0.9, 20.3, 22.3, 21.7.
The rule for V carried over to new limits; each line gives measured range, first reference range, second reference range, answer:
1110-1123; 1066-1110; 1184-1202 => -1.68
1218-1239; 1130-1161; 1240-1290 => 0.64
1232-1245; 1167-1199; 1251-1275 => 0.09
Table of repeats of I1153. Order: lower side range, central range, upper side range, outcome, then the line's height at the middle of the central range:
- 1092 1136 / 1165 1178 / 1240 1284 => -0.06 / 21.5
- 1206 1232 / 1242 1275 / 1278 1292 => -0.05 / 21.6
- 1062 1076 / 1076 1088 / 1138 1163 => 0.06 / 18.6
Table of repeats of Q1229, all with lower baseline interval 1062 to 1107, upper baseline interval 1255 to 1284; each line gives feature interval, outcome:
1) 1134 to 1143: -1.4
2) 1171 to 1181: -1.3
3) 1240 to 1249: -0.4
